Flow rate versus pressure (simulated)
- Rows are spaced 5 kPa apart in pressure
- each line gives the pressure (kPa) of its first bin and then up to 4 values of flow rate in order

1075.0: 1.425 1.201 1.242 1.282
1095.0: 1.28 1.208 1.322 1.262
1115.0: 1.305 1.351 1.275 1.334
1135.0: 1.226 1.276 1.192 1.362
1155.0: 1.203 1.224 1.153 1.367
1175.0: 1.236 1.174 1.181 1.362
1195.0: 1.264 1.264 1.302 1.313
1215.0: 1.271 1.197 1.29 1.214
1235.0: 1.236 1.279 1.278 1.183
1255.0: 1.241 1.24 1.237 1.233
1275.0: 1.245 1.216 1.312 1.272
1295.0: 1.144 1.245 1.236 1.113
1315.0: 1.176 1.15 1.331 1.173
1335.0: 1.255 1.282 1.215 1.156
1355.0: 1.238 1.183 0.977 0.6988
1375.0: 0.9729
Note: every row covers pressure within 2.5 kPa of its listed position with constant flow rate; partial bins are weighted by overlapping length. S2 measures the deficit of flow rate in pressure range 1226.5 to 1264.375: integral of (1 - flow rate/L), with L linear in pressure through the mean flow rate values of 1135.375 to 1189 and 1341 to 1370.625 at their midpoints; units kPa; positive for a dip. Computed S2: -1.76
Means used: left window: 1.24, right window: 1.11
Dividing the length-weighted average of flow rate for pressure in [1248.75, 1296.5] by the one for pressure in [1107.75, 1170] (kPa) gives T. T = 1.0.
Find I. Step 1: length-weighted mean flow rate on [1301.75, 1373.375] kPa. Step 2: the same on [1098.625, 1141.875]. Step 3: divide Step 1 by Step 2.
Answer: 0.90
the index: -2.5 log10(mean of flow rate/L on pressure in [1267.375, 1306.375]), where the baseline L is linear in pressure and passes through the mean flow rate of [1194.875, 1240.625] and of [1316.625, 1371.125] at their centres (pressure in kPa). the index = -0.03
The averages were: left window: 1.26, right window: 1.16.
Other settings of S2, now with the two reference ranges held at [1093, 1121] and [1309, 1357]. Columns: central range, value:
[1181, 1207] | -0.2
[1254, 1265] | 0.0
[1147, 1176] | 0.2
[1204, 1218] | -0.4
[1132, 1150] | 0.3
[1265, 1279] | -0.1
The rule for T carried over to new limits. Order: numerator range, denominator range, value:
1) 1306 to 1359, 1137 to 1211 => 0.96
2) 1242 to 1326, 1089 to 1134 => 0.95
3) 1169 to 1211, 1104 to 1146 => 0.99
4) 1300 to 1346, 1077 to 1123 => 0.95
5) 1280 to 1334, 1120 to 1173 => 0.96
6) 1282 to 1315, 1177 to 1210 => 0.96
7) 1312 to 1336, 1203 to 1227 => 0.95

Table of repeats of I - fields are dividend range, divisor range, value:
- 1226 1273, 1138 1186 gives 1.00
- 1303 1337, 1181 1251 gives 0.96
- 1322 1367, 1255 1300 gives 0.97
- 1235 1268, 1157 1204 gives 1.00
